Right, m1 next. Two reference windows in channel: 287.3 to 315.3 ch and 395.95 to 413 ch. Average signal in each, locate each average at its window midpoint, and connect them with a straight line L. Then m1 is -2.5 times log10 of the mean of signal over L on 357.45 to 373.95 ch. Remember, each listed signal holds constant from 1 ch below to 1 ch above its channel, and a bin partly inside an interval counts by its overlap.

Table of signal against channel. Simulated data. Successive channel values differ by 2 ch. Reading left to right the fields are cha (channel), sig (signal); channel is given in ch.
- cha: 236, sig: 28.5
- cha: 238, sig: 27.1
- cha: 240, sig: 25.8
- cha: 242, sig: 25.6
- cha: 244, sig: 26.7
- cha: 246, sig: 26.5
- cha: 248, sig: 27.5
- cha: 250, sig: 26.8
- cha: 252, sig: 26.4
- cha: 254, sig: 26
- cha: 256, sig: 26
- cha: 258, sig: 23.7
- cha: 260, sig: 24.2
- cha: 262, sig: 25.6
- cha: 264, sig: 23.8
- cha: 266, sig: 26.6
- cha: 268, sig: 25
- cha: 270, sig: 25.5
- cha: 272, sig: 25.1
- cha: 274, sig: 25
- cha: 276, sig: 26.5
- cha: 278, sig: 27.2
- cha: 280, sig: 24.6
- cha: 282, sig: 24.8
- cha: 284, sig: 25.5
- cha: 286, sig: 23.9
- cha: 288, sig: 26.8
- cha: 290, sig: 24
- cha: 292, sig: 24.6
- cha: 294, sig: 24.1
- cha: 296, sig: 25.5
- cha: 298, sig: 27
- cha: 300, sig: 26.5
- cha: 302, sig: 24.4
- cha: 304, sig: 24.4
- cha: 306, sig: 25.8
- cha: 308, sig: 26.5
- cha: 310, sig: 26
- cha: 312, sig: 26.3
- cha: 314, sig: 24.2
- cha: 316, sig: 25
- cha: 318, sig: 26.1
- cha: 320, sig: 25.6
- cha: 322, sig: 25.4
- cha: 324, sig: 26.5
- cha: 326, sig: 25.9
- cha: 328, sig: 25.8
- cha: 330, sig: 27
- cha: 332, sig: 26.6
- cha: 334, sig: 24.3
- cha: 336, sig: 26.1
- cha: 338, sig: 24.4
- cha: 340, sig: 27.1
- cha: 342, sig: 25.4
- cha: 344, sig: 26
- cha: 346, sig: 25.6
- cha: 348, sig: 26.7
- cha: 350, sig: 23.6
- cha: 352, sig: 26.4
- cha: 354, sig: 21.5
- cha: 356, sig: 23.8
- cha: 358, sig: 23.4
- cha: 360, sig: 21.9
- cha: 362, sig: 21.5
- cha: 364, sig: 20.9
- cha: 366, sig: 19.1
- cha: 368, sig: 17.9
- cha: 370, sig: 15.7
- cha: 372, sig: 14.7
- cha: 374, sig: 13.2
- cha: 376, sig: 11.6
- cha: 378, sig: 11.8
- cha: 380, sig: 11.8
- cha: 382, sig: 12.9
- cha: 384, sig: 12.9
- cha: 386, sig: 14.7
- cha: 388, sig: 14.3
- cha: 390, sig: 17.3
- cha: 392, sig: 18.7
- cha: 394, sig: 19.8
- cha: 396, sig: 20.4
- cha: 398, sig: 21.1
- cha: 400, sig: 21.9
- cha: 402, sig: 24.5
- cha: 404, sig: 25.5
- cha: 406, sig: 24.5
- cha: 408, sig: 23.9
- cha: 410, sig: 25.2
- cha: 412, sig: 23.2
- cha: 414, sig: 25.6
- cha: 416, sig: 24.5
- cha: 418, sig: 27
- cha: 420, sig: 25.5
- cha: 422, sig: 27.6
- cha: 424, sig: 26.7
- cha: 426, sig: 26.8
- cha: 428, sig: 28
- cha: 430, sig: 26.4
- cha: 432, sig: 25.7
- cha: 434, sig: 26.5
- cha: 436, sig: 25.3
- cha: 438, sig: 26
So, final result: 0.27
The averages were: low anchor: 25.4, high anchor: 23.5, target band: 18.9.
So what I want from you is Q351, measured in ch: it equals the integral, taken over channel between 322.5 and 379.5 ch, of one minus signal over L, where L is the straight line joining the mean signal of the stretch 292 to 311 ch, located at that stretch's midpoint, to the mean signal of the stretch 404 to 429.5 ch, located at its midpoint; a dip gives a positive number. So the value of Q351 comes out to 7.50 ch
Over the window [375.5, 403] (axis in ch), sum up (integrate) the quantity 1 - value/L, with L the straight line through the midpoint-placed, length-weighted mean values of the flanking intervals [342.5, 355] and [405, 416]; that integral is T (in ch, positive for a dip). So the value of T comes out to 8.8 ch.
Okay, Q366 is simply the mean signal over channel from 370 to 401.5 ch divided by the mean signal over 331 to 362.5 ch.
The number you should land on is 0.65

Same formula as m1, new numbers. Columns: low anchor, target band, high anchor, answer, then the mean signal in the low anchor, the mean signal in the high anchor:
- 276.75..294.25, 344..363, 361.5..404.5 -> -0.22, 25.1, 17.2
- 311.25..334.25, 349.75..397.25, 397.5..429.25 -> 0.39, 25.8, 25.2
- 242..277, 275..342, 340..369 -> -0.05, 25.7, 23.3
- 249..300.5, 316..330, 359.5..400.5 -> -0.21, 25.4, 16.7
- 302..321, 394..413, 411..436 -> 0.12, 25.5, 26.1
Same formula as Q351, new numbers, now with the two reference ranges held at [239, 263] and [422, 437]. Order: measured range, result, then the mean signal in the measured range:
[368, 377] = 4.1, 14.3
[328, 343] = 0.2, 25.8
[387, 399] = 3.6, 18.6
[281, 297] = 0.7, 24.9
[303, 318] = 0.4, 25.5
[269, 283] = 0.2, 25.5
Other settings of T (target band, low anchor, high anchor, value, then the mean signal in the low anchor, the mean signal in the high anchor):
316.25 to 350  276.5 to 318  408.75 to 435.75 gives -0.3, 25.4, 26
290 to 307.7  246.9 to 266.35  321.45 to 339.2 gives 0.3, 25.6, 25.8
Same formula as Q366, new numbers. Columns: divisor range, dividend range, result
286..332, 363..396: 0.61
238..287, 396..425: 0.96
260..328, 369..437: 0.83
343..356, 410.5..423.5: 1.03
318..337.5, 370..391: 0.53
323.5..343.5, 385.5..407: 0.79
